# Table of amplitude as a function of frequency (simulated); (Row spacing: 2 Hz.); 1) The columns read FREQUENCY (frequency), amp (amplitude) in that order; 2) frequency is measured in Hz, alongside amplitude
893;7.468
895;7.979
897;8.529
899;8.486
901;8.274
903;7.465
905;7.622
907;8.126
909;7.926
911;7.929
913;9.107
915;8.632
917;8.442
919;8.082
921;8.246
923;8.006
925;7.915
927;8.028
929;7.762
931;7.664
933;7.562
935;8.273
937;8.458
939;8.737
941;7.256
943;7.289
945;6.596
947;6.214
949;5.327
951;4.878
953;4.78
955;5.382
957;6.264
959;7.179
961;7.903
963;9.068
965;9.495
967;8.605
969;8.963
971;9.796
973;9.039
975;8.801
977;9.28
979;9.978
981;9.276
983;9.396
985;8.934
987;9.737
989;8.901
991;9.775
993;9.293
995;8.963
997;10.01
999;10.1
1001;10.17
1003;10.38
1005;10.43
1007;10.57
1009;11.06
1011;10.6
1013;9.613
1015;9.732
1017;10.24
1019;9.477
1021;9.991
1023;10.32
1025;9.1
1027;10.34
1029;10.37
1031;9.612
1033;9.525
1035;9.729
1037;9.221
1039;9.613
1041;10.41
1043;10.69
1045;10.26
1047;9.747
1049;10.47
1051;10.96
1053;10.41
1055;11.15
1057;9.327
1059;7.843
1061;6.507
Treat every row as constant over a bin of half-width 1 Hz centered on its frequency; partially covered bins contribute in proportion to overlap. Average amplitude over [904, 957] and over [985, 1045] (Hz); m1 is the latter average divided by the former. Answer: 1.33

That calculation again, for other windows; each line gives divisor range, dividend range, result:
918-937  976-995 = 1.18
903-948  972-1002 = 1.20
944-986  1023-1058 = 1.28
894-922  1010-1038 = 1.20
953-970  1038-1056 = 1.36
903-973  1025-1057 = 1.31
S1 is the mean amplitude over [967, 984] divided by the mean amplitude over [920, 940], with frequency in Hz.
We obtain 1.15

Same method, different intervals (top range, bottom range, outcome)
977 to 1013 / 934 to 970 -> 1.35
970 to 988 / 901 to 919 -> 1.15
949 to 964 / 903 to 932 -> 0.79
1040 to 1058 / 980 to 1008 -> 1.07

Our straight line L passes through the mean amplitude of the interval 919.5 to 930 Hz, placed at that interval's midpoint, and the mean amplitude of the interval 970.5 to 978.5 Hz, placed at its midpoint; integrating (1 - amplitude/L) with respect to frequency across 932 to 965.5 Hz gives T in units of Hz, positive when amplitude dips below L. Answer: 5.9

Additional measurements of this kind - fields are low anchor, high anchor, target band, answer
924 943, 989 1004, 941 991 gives 5.24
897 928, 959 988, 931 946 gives 1.44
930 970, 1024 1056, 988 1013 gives -3.18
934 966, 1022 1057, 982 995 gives -1.46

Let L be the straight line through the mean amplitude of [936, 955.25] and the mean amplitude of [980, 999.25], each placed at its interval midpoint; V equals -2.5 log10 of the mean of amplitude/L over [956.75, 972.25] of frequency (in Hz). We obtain -0.10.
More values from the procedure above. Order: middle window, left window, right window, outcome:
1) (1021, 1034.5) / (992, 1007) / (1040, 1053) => 0.038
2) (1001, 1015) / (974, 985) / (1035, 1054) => -0.074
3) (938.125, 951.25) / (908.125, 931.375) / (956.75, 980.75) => 0.256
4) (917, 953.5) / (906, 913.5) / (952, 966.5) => 0.053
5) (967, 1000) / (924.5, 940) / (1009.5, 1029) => -0.021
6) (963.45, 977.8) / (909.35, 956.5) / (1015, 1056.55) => -0.094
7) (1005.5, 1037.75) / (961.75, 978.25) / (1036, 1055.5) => -0.009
